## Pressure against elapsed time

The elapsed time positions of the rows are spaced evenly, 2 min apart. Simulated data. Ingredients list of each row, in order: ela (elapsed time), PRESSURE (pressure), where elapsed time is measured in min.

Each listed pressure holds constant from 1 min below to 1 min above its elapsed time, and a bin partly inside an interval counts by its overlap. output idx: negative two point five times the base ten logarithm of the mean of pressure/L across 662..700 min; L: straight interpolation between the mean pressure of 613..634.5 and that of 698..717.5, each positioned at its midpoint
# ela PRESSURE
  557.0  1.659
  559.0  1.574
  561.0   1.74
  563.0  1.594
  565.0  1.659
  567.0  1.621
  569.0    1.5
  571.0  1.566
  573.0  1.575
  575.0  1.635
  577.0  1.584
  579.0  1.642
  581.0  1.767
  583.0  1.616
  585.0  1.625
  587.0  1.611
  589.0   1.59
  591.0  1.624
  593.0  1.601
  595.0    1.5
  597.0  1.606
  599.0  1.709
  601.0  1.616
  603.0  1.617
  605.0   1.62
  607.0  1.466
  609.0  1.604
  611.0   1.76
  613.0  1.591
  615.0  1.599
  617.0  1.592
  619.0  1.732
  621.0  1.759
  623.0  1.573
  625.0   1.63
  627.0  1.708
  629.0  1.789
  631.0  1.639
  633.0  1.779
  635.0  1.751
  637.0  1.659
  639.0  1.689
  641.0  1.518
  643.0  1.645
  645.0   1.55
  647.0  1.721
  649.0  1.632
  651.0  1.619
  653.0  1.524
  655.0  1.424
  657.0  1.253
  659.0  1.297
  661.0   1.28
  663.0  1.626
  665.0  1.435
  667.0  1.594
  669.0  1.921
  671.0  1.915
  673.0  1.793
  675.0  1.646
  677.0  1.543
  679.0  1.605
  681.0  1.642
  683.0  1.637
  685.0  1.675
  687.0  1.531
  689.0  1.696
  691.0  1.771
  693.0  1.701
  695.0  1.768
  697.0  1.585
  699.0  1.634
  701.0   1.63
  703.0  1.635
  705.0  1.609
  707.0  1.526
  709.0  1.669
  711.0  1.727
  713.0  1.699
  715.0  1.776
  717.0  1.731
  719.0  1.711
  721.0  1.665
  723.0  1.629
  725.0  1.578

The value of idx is 0.00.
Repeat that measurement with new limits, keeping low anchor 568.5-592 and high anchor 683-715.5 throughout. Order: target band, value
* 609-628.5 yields -0.02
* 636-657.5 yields 0.04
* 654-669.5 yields 0.13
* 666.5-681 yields -0.04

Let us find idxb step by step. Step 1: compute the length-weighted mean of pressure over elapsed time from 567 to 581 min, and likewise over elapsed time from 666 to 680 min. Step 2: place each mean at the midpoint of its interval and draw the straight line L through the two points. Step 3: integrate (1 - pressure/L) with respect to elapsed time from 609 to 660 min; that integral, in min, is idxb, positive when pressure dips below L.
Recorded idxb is 1.6 min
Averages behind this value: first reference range 1.6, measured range 1.62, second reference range 1.72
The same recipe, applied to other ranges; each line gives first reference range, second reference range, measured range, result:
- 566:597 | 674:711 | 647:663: 1.6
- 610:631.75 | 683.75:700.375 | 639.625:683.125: 2.3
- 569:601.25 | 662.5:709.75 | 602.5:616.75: 0.1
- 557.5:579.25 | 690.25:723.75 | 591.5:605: 0.1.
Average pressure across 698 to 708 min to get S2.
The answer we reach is 1.61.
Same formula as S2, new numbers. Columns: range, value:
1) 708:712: 1.7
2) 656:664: 1.36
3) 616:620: 1.66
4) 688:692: 1.73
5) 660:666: 1.45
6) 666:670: 1.76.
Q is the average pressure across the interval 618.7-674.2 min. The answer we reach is 1.62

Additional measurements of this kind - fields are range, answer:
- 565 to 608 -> 1.61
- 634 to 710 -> 1.61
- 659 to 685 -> 1.62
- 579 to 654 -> 1.64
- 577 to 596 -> 1.62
